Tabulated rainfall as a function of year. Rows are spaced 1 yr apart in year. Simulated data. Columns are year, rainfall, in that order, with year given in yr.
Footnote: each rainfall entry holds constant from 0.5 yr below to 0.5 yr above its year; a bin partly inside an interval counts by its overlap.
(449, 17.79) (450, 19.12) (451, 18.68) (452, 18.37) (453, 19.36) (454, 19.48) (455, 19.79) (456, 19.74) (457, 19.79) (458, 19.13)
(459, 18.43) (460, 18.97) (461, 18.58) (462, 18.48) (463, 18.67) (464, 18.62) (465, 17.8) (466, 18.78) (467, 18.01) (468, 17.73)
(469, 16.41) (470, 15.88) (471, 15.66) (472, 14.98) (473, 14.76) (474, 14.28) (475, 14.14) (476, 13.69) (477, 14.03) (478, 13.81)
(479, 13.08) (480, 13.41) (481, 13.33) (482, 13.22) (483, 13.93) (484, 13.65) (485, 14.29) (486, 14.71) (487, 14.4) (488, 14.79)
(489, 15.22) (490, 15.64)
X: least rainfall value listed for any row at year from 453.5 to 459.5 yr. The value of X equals 18.43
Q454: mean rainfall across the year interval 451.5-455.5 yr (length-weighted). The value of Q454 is 19.2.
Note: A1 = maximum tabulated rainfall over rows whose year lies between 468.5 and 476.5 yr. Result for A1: 16.41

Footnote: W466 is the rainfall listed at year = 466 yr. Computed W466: 18.78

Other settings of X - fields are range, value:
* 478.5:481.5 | 13.08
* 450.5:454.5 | 18.37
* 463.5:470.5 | 15.88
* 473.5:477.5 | 13.69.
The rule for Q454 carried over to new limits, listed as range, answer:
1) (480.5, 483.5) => 13.5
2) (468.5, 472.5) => 15.7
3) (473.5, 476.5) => 14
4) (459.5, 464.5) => 18.7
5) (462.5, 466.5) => 18.5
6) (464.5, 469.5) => 17.7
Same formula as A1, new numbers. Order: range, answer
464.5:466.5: 18.78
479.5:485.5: 14.29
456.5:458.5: 19.79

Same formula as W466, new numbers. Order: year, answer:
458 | 19.13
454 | 19.48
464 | 18.62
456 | 19.74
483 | 13.93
